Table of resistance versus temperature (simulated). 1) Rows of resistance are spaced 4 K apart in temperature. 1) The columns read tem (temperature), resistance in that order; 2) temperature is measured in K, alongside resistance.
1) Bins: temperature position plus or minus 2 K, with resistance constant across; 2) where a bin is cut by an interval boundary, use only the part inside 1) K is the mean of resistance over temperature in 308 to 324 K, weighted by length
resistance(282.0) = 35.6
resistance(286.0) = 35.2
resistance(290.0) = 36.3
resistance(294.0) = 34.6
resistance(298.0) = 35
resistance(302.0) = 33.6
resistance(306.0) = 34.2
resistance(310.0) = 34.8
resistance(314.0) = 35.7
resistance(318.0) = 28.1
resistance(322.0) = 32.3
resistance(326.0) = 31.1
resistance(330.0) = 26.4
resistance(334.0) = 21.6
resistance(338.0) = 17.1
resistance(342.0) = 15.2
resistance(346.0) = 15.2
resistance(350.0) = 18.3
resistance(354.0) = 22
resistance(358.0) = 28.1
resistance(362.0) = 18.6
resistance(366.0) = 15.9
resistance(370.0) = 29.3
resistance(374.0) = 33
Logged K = 32.7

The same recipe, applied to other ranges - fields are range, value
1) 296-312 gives 34.4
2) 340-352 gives 16.2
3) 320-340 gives 25.7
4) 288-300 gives 35.3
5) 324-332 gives 28.8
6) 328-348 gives 19.1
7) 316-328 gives 30.5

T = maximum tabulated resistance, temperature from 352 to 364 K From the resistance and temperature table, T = 28.1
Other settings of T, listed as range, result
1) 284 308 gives 36.3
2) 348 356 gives 22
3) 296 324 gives 35.7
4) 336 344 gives 17.1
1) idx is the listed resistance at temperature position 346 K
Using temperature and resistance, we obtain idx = 15.2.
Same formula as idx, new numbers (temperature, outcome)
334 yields 21.6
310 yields 34.8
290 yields 36.3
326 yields 31.1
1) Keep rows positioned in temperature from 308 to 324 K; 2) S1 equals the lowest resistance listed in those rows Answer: 28.1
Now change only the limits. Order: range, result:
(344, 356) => 15.2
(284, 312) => 33.6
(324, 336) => 21.6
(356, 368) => 15.9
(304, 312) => 34.2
